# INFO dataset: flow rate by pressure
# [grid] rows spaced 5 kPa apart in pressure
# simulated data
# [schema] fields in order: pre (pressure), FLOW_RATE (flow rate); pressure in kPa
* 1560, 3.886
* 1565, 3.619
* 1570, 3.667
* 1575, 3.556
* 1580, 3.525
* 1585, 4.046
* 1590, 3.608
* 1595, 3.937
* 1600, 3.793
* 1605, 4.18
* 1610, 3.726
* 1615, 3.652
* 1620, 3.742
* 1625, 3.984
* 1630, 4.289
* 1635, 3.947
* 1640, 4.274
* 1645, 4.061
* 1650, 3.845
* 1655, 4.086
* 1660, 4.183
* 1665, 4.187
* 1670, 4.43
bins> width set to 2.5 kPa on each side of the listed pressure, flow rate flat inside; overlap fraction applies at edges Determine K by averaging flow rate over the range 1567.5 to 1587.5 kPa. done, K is 3.7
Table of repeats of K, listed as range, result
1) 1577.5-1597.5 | 3.78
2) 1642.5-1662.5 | 4.04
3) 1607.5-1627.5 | 3.78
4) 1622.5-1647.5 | 4.11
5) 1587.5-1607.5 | 3.88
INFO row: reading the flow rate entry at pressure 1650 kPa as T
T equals 3.845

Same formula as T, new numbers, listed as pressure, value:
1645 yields 4.061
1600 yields 3.793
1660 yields 4.183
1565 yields 3.619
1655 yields 4.086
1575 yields 3.556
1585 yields 4.046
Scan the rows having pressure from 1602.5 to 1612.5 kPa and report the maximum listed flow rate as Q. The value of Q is 4.18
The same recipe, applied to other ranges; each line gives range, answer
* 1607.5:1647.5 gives 4.289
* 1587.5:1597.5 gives 3.937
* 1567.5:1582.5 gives 3.667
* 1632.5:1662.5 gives 4.274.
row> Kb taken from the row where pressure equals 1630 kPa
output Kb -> 4.289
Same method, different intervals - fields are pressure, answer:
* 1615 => 3.652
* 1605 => 4.18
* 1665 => 4.187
